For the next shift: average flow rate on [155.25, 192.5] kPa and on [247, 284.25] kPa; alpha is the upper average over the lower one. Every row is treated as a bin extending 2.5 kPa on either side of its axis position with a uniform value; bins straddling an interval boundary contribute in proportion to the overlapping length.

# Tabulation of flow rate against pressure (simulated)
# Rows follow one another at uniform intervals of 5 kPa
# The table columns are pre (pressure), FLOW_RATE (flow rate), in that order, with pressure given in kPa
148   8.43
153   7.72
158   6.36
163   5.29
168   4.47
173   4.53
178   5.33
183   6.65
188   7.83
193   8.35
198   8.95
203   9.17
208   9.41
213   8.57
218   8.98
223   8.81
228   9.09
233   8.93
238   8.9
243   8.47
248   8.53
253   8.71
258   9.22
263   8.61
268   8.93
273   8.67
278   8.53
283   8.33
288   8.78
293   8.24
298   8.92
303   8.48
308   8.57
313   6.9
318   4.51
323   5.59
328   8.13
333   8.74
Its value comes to 1.5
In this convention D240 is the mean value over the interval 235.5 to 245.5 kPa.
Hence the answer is 8.68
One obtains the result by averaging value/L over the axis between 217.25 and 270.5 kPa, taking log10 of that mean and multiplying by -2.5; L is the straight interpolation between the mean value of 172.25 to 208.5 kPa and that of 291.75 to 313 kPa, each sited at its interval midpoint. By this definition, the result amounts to -0.11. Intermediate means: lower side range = 7.57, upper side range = 8.38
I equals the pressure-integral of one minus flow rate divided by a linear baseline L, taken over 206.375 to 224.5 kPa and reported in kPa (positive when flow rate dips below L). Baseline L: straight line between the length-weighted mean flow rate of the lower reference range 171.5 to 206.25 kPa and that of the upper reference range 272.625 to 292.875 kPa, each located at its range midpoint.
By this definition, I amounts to -2.9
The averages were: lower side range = 7.38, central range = 8.93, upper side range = 8.53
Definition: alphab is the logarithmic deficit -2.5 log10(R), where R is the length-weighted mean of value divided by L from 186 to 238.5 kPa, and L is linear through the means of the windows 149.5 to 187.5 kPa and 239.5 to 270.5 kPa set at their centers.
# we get -0.20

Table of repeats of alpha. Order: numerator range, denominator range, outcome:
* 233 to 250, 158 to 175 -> 1.73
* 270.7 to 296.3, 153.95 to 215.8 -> 1.20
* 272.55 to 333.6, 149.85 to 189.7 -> 1.30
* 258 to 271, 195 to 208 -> 0.97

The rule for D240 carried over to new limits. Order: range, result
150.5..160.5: 7.04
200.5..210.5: 9.29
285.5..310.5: 8.6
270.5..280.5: 8.6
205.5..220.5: 8.99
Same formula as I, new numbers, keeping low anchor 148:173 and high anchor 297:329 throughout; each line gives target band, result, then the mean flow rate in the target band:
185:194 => -2.4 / 7.97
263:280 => -4.5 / 8.7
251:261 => -3.2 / 8.96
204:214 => -4.1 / 9.08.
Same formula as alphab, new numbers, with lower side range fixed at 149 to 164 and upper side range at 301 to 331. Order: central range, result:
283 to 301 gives -0.22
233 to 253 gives -0.25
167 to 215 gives -0.09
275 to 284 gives -0.21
